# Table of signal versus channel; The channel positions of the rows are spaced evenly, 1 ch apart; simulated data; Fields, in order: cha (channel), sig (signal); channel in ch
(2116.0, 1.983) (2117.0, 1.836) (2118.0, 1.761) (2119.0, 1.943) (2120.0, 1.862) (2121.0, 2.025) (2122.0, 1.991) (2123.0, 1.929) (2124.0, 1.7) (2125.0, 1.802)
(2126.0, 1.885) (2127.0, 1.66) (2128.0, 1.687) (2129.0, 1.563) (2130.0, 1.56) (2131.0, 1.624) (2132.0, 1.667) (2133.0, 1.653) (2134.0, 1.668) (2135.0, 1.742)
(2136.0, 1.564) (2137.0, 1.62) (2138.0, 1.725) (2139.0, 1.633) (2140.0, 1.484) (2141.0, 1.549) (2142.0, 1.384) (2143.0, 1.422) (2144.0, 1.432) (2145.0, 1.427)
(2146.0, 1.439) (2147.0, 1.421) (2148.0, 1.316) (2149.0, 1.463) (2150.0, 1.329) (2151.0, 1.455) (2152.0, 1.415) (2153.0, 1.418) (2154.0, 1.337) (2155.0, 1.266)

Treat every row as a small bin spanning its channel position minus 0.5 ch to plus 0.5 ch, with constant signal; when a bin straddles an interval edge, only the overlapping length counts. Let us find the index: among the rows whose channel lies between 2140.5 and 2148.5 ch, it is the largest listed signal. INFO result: 1.549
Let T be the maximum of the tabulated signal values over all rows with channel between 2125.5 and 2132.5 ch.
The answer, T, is 1.885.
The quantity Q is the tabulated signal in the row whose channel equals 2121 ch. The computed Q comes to 2.025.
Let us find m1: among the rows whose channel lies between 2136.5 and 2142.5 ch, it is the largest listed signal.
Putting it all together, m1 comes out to 1.725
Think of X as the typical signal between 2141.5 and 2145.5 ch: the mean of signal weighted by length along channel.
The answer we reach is 1.42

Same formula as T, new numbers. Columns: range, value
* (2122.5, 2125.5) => 1.929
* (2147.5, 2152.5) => 1.463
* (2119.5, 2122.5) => 2.025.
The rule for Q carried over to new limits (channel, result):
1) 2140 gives 1.484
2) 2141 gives 1.549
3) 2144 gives 1.432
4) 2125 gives 1.802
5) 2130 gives 1.56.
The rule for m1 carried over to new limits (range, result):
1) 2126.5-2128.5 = 1.687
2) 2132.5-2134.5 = 1.668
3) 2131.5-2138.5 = 1.742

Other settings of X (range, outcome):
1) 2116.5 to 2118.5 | 1.8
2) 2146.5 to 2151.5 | 1.4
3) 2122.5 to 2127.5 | 1.8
